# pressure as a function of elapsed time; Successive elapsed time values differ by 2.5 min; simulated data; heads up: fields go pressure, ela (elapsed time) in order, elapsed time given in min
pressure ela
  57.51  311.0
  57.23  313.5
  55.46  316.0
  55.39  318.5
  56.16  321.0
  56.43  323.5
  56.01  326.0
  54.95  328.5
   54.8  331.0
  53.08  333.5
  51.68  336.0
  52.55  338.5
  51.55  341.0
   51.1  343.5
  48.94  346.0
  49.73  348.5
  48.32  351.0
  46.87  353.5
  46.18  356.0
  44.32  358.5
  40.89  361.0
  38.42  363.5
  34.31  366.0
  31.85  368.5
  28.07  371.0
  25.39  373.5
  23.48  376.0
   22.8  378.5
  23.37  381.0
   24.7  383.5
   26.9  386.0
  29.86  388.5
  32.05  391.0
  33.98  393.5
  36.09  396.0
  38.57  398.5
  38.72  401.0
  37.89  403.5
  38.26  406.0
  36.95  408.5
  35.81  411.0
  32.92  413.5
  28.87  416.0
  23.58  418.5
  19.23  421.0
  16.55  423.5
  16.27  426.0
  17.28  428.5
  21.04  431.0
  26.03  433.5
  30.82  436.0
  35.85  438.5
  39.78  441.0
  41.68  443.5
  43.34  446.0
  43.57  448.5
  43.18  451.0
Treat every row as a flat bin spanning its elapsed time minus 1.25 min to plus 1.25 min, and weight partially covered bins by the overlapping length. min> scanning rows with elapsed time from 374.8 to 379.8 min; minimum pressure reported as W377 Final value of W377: 22.8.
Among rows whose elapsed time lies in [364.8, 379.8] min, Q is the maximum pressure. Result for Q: 34.31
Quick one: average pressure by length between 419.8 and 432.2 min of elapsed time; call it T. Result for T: 18.1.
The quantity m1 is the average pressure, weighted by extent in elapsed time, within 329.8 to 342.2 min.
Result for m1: 52.7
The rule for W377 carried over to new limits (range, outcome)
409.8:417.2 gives 28.87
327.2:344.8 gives 51.1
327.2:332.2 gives 54.8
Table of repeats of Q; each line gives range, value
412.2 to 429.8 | 32.92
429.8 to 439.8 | 35.85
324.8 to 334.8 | 56.01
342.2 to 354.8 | 51.1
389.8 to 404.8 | 38.72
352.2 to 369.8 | 46.87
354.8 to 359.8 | 46.18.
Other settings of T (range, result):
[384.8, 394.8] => 30.7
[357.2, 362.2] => 42.7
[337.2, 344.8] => 51.7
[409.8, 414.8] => 34.3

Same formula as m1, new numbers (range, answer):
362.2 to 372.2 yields 33.2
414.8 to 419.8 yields 26.1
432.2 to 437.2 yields 28.3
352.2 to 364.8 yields 43.3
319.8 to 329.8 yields 55.9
